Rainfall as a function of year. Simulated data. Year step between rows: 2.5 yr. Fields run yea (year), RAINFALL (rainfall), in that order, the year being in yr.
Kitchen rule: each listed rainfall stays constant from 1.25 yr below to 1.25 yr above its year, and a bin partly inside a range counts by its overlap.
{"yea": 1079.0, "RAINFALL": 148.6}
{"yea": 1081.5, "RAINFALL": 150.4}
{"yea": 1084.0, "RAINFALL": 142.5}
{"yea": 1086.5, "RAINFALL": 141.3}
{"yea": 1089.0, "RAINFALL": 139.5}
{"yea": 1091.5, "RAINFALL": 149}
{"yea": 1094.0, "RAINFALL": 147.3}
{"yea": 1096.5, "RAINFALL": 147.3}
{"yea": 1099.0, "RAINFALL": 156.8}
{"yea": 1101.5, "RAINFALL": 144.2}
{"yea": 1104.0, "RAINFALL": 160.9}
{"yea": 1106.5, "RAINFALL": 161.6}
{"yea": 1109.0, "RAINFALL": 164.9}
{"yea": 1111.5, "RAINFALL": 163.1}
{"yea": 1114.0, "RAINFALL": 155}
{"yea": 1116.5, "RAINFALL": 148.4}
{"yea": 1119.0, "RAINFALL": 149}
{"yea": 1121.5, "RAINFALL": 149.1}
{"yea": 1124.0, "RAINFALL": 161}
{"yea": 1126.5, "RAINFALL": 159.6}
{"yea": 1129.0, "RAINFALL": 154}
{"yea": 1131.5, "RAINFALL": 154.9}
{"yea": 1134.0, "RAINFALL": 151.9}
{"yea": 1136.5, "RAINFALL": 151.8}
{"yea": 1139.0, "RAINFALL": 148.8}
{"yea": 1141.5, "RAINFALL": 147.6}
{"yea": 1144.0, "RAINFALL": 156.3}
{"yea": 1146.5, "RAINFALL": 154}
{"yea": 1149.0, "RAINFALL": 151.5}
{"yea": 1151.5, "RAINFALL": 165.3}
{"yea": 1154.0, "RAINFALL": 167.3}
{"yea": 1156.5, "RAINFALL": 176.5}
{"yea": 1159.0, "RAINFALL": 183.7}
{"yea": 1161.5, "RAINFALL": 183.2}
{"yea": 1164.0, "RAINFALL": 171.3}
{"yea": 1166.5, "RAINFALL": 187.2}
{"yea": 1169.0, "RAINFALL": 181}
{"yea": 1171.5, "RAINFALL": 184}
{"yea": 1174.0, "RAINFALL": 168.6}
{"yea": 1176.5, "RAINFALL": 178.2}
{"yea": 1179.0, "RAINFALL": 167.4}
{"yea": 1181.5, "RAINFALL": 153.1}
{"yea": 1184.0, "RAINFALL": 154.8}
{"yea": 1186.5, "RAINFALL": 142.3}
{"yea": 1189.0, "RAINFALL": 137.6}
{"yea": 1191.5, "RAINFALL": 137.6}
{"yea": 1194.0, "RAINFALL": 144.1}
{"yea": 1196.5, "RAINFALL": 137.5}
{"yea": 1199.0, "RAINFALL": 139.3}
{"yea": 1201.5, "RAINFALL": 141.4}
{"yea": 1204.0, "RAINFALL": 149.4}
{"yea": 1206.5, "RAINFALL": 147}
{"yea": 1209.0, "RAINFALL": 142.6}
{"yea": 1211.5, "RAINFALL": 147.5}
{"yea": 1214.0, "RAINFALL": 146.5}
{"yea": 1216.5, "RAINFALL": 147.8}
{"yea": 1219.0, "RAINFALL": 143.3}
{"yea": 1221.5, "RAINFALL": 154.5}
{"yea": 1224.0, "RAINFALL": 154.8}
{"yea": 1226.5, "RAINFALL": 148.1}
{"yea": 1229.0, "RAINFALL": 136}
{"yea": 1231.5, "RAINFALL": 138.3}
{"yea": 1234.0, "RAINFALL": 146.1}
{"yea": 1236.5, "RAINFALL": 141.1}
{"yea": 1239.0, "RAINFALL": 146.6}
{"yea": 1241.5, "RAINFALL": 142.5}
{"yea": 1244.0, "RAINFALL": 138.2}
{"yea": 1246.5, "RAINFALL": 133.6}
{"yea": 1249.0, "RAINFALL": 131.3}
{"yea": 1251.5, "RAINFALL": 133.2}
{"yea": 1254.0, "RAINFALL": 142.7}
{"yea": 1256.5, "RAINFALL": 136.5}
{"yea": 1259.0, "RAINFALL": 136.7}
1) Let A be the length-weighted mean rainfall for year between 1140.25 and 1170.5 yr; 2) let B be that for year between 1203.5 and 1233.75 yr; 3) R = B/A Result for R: 0.9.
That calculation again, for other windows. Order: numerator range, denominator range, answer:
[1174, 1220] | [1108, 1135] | 0.95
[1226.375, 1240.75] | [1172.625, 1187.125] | 0.88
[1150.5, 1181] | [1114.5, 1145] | 1.15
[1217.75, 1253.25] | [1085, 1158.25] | 0.92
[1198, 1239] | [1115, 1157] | 0.94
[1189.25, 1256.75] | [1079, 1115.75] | 0.94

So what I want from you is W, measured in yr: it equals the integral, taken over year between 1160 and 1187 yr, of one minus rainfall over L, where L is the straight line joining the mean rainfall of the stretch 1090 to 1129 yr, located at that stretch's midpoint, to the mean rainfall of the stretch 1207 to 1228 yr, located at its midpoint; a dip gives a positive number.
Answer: -3.7 yr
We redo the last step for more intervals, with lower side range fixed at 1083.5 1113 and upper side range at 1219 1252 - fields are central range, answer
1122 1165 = -3.6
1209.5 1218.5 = -0.2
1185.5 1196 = 0.4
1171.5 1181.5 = -1.7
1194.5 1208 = 0.1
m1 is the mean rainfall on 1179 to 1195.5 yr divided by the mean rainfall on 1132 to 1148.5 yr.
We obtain 0.96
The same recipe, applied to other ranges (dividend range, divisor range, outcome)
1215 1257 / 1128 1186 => 0.86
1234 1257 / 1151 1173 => 0.78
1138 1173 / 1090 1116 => 1.09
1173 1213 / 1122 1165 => 0.93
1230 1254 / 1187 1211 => 0.98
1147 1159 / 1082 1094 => 1.16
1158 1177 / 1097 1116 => 1.14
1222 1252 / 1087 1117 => 0.92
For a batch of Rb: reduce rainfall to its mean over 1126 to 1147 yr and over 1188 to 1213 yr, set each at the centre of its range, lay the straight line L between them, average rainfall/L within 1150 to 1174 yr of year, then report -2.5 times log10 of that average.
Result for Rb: -0.19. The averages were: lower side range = 153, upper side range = 142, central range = 177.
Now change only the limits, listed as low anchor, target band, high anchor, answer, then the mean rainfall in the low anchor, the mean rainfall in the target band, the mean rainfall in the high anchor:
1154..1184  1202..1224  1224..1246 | 0.04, 175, 148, 143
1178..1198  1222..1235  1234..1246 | -0.02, 146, 145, 142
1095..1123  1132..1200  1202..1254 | -0.08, 155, 160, 143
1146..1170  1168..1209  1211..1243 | 0.05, 173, 153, 146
